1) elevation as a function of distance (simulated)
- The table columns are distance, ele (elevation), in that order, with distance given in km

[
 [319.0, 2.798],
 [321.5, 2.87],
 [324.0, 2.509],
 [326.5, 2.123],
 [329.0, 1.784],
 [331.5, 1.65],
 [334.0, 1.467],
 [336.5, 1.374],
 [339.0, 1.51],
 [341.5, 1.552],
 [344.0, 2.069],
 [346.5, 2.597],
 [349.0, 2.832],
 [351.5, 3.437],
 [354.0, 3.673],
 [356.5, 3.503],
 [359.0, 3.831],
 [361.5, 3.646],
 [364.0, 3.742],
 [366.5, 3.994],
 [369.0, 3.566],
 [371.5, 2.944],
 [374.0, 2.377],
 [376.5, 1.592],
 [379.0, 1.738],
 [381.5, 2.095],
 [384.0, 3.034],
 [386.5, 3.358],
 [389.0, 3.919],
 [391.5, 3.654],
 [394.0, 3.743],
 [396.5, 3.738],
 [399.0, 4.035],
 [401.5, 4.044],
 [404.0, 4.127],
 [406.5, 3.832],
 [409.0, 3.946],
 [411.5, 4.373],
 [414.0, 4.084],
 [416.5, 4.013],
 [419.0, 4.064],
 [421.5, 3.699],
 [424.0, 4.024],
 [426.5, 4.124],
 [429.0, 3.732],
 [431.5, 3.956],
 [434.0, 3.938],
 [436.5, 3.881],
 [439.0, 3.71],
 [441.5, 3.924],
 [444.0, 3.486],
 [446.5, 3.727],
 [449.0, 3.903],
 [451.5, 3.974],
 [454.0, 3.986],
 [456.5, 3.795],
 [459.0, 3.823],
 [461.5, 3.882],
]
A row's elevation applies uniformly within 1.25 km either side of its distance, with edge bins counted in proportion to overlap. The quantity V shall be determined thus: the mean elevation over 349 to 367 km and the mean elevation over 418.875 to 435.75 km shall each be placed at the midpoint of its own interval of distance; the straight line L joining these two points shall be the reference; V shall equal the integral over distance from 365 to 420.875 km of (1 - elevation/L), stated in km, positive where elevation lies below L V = 4.6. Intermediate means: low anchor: 3.62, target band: 3.47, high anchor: 3.92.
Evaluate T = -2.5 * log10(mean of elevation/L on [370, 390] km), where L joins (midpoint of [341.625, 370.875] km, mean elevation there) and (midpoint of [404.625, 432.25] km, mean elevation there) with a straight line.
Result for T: 0.33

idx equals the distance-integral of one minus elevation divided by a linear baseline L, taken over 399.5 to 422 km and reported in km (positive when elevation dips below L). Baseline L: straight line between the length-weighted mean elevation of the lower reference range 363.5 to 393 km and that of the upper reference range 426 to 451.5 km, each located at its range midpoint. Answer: -3.9 km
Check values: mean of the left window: 2.99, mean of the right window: 3.84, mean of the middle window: 4.03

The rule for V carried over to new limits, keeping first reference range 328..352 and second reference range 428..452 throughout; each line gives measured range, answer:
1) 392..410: -4.69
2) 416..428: -1.69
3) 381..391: -1.34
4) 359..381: -4.15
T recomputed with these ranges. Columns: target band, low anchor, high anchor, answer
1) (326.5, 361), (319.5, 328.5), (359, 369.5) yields 0.293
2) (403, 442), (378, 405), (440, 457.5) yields -0.094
